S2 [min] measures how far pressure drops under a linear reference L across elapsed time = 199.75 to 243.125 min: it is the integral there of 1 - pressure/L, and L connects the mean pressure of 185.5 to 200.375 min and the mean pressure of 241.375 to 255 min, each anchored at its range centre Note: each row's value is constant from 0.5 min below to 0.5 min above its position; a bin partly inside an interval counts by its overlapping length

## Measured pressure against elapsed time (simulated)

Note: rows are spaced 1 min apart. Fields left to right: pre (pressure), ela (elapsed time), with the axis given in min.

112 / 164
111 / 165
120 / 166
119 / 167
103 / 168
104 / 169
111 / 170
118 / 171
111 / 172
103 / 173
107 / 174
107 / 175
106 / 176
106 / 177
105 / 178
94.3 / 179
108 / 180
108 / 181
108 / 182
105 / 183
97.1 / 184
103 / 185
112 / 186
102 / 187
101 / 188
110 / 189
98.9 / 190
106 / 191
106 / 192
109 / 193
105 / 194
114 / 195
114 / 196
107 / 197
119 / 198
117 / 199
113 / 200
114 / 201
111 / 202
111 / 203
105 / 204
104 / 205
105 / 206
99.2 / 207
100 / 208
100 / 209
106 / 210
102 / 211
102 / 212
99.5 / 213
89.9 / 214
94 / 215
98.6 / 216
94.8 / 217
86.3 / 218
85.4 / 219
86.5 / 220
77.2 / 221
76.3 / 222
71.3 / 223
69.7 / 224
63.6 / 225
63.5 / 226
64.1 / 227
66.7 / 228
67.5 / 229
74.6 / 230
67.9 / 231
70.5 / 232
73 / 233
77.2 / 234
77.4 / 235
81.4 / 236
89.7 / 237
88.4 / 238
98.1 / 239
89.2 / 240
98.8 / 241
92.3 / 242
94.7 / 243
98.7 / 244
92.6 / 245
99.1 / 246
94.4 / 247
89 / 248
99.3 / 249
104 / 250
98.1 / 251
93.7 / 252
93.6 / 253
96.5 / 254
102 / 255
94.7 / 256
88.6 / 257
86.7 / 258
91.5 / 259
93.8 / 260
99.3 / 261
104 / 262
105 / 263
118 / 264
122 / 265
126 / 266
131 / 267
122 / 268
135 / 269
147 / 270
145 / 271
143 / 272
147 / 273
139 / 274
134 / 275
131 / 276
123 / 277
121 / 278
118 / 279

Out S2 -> 5.9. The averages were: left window 109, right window 96.1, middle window 88.5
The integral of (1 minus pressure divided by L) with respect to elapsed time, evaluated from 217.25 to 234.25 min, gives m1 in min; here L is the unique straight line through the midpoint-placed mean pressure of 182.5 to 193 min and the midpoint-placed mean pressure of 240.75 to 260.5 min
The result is 4.4 min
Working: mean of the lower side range 104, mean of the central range 73.3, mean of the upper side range 95.1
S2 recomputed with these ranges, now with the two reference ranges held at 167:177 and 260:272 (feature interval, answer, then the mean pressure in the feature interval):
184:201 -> 0.47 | 108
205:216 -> 1.37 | 99.9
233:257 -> 5.40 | 92.7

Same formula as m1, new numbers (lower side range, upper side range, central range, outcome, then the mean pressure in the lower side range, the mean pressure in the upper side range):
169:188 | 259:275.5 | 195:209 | 0.2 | 106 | 125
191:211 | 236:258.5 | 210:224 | 1.9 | 108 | 94.4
